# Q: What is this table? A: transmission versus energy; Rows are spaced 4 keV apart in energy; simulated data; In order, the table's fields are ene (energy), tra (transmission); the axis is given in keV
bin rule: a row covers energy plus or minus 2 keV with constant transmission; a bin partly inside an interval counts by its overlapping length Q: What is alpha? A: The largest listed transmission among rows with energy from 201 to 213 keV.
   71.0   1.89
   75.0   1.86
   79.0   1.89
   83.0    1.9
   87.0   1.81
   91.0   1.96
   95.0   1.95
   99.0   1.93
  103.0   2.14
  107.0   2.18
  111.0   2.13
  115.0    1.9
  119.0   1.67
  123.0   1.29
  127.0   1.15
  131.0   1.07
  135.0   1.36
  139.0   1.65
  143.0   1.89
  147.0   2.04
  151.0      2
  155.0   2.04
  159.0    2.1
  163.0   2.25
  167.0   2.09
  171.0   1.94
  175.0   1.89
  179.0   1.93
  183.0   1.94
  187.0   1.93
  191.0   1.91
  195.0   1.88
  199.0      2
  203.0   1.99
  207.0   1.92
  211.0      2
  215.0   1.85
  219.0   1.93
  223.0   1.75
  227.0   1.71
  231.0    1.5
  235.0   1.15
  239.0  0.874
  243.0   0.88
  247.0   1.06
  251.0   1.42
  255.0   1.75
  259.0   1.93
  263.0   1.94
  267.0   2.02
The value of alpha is 2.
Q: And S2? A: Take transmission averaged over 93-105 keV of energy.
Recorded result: 2.01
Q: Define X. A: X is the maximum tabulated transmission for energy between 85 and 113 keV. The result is 2.18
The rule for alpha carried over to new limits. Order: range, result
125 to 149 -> 2.04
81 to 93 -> 1.96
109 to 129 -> 2.13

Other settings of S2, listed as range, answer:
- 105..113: 2.16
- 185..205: 1.94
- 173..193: 1.92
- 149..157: 2.02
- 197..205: 2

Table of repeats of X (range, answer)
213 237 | 1.93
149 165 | 2.25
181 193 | 1.94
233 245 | 1.15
